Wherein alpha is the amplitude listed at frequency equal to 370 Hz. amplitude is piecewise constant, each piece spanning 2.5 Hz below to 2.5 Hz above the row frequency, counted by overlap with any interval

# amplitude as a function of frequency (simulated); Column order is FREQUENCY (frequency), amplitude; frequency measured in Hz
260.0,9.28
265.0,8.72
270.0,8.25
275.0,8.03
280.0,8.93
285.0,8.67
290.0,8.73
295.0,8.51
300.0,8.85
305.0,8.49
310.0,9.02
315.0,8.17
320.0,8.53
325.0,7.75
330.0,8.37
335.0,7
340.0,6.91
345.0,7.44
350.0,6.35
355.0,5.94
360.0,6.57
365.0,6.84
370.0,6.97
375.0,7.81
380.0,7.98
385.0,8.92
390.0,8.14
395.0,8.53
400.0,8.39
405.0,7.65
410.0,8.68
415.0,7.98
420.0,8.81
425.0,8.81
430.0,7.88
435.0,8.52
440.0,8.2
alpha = 6.97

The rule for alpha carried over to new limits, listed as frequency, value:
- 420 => 8.81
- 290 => 8.73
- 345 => 7.44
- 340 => 6.91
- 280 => 8.93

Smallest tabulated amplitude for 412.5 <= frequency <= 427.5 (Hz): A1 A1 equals 7.98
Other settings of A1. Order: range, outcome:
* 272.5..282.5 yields 8.03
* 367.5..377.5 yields 6.97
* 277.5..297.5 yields 8.51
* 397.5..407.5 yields 7.65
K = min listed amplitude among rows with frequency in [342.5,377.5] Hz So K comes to 5.94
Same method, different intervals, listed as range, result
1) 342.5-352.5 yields 6.35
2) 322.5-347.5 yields 6.91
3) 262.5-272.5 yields 8.25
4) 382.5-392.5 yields 8.14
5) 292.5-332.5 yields 7.75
